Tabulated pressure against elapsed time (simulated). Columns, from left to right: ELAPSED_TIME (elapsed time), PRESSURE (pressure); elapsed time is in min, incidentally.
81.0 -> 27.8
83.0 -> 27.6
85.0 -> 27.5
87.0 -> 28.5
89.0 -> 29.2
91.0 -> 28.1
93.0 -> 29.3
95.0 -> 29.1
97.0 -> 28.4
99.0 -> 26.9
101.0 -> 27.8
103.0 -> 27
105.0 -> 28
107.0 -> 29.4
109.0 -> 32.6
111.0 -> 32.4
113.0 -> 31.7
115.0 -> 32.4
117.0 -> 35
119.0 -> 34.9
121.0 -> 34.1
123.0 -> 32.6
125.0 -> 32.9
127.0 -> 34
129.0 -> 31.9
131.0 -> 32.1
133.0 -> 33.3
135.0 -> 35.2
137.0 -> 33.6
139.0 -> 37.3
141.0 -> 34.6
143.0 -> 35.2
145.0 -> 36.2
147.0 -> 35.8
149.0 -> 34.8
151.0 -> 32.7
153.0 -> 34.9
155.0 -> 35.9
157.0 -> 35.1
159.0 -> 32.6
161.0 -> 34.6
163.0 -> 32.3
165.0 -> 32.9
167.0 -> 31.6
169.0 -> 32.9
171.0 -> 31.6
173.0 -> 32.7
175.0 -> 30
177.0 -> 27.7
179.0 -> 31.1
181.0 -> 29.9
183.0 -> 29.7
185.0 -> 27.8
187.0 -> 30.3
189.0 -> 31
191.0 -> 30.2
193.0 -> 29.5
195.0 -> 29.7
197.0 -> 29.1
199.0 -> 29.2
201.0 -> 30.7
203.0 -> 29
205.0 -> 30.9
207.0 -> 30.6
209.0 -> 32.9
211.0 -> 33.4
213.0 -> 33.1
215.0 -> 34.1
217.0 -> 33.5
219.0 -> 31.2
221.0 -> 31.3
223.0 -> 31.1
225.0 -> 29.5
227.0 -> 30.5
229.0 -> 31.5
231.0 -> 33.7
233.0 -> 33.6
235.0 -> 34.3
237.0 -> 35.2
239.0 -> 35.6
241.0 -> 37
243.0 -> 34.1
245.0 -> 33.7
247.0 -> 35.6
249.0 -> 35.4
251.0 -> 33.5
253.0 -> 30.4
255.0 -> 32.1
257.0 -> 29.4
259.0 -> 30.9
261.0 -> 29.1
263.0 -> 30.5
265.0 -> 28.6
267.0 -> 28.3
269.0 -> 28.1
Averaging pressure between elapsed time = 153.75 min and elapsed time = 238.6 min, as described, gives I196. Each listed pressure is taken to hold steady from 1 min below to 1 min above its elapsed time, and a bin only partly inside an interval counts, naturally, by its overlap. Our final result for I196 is 31.6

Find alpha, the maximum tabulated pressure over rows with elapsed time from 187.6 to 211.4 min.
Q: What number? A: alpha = 33.4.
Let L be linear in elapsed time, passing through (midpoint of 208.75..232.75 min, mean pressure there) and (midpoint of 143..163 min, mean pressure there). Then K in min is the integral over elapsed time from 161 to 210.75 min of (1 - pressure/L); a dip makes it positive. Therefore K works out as 4.1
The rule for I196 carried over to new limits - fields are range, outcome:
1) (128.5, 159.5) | 34.5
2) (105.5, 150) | 33.7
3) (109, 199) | 32.6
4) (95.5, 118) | 30.1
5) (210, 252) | 33.4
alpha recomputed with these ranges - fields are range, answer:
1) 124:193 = 37.3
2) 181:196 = 31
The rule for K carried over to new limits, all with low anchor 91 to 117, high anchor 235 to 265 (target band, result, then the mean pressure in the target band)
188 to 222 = 0.9 min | 31.1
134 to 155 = -3.1 min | 35.1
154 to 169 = -1.2 min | 33.5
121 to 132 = -0.9 min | 32.8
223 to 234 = 0.3 min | 31.7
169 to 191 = 0.8 min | 30.3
